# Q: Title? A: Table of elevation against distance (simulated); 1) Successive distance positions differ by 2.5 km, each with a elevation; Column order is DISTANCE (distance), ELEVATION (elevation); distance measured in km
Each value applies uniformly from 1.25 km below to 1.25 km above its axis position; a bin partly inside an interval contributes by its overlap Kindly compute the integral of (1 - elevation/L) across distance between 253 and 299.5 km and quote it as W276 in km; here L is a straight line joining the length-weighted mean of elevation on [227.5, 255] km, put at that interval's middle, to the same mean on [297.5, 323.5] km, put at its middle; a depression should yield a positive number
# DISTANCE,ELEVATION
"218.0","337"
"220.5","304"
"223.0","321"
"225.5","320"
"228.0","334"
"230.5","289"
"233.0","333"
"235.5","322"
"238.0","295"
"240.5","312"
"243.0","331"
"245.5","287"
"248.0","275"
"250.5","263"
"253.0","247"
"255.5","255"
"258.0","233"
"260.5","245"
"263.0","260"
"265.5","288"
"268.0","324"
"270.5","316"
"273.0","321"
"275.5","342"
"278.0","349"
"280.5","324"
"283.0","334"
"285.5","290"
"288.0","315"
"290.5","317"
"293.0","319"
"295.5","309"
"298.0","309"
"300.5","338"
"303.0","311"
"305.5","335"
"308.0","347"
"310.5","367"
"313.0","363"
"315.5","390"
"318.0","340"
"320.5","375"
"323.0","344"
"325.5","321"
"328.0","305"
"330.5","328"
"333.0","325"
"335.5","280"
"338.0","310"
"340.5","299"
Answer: 3.1 km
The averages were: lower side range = 297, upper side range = 348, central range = 301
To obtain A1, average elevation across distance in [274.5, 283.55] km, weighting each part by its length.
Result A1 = 337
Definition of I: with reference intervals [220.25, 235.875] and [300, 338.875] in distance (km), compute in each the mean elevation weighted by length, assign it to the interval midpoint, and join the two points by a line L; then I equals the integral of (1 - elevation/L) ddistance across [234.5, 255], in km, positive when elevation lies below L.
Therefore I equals 2.0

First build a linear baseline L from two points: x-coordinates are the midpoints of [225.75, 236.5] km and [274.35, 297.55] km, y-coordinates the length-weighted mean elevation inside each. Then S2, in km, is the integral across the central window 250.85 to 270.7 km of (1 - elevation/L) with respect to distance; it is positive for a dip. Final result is 3.2 km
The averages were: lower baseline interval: 319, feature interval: 268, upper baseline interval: 322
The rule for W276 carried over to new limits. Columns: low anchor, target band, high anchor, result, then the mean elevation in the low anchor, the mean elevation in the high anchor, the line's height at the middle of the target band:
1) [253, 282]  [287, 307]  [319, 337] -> -0.6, 294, 325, 309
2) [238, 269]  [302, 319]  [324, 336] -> -2.6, 277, 314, 305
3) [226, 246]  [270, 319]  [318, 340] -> -1.8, 314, 324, 320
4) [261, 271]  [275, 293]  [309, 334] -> -0.8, 292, 346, 309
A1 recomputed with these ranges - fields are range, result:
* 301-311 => 338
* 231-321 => 313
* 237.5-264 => 272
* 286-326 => 337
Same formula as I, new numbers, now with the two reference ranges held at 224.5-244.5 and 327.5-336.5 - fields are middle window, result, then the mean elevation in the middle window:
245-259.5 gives 2.6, 258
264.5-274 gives 0.1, 313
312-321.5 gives -1.7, 367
